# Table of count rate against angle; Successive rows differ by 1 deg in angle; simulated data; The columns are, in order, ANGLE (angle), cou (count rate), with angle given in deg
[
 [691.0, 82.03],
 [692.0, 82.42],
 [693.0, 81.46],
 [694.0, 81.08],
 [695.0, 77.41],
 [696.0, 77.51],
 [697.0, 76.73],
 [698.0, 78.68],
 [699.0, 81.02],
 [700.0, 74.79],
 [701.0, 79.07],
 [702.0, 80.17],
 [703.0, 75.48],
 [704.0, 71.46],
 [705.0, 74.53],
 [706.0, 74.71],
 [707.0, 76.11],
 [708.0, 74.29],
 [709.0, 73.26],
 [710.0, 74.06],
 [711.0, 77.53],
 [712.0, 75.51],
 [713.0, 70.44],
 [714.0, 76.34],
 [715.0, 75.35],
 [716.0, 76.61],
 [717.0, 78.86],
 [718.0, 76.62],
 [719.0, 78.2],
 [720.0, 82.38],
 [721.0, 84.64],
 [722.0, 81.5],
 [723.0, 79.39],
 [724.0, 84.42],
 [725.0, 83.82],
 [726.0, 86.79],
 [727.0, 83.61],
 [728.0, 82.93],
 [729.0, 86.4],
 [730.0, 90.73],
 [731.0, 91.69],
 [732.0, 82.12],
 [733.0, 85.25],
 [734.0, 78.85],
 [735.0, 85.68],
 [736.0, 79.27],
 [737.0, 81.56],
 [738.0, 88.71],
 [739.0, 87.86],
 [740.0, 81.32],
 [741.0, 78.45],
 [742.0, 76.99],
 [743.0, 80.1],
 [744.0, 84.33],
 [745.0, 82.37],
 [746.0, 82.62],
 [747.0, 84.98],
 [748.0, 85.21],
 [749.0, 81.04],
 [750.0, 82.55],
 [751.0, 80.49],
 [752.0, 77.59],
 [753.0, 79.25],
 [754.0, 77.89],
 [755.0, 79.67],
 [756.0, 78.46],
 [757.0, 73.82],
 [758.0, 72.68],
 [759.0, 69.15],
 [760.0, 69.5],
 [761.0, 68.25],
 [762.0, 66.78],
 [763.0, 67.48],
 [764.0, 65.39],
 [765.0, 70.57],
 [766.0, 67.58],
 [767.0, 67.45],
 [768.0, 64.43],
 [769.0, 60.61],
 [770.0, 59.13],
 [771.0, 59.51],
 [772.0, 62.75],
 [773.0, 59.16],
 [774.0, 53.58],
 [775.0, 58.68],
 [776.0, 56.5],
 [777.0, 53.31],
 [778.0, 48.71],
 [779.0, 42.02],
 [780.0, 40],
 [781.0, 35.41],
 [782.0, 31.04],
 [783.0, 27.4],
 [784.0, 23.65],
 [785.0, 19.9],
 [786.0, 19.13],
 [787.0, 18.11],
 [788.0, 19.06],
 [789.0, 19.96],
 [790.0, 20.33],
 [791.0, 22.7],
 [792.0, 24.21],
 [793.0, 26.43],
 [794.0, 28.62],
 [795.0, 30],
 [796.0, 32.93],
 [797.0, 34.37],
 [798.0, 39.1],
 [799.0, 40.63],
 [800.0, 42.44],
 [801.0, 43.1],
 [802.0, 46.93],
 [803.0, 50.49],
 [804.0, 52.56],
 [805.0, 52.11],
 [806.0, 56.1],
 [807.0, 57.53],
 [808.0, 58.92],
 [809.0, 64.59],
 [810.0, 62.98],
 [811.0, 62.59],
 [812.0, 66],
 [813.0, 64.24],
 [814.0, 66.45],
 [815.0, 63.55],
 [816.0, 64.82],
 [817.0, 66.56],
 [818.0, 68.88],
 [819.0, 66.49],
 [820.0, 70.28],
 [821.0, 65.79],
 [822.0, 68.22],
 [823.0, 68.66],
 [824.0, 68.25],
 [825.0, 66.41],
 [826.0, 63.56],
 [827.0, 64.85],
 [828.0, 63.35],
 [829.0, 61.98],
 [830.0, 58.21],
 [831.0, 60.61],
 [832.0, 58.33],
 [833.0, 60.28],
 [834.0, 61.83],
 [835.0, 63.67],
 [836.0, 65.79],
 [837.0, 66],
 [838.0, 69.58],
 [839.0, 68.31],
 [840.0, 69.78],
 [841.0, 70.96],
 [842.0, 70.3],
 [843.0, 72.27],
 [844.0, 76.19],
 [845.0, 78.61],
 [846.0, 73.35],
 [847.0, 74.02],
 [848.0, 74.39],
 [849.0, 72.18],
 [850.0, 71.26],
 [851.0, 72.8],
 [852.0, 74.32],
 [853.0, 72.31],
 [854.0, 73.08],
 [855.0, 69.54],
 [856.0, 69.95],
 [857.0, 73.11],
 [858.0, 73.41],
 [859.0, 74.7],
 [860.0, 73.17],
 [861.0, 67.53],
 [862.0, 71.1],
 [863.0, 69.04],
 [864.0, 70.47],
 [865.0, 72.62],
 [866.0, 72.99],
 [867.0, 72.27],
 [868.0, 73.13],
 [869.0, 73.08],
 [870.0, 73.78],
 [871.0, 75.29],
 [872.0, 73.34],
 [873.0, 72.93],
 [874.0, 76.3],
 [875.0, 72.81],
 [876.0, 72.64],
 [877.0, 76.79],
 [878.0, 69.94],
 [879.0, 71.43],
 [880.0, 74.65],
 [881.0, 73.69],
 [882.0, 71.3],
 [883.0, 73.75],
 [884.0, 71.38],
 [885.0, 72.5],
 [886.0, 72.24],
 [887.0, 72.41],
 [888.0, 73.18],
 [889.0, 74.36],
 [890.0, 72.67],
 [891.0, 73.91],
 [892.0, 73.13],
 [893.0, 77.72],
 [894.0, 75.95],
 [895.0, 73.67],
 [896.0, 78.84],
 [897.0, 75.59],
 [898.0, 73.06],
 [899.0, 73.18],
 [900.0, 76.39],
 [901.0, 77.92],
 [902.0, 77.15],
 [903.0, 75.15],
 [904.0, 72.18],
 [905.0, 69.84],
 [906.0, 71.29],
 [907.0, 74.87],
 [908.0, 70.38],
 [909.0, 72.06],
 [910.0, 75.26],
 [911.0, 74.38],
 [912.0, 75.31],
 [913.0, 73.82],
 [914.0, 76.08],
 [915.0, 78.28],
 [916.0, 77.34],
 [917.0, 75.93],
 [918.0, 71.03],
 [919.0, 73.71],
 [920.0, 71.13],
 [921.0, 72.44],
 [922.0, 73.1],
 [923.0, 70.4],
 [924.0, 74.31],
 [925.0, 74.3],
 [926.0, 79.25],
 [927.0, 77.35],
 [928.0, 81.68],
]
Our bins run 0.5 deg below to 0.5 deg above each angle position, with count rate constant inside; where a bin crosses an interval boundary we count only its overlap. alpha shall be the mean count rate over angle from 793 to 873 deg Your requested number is 64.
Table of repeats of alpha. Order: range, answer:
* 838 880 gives 72.6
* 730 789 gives 65.4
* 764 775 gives 62.4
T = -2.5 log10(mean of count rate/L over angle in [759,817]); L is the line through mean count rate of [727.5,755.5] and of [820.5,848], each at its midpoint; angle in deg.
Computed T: 0.47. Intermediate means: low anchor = 82.7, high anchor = 67.1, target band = 48.6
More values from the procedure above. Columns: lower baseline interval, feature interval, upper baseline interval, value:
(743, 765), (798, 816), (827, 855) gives 0.27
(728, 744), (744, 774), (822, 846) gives 0.11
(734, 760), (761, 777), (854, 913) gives 0.26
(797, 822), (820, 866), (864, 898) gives -0.06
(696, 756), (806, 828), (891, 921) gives 0.19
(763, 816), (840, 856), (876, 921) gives -0.19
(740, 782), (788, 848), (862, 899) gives 0.23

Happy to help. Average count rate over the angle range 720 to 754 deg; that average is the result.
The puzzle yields 83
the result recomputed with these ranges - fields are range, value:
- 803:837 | 63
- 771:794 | 35.9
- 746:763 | 76.6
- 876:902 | 74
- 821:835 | 63.5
